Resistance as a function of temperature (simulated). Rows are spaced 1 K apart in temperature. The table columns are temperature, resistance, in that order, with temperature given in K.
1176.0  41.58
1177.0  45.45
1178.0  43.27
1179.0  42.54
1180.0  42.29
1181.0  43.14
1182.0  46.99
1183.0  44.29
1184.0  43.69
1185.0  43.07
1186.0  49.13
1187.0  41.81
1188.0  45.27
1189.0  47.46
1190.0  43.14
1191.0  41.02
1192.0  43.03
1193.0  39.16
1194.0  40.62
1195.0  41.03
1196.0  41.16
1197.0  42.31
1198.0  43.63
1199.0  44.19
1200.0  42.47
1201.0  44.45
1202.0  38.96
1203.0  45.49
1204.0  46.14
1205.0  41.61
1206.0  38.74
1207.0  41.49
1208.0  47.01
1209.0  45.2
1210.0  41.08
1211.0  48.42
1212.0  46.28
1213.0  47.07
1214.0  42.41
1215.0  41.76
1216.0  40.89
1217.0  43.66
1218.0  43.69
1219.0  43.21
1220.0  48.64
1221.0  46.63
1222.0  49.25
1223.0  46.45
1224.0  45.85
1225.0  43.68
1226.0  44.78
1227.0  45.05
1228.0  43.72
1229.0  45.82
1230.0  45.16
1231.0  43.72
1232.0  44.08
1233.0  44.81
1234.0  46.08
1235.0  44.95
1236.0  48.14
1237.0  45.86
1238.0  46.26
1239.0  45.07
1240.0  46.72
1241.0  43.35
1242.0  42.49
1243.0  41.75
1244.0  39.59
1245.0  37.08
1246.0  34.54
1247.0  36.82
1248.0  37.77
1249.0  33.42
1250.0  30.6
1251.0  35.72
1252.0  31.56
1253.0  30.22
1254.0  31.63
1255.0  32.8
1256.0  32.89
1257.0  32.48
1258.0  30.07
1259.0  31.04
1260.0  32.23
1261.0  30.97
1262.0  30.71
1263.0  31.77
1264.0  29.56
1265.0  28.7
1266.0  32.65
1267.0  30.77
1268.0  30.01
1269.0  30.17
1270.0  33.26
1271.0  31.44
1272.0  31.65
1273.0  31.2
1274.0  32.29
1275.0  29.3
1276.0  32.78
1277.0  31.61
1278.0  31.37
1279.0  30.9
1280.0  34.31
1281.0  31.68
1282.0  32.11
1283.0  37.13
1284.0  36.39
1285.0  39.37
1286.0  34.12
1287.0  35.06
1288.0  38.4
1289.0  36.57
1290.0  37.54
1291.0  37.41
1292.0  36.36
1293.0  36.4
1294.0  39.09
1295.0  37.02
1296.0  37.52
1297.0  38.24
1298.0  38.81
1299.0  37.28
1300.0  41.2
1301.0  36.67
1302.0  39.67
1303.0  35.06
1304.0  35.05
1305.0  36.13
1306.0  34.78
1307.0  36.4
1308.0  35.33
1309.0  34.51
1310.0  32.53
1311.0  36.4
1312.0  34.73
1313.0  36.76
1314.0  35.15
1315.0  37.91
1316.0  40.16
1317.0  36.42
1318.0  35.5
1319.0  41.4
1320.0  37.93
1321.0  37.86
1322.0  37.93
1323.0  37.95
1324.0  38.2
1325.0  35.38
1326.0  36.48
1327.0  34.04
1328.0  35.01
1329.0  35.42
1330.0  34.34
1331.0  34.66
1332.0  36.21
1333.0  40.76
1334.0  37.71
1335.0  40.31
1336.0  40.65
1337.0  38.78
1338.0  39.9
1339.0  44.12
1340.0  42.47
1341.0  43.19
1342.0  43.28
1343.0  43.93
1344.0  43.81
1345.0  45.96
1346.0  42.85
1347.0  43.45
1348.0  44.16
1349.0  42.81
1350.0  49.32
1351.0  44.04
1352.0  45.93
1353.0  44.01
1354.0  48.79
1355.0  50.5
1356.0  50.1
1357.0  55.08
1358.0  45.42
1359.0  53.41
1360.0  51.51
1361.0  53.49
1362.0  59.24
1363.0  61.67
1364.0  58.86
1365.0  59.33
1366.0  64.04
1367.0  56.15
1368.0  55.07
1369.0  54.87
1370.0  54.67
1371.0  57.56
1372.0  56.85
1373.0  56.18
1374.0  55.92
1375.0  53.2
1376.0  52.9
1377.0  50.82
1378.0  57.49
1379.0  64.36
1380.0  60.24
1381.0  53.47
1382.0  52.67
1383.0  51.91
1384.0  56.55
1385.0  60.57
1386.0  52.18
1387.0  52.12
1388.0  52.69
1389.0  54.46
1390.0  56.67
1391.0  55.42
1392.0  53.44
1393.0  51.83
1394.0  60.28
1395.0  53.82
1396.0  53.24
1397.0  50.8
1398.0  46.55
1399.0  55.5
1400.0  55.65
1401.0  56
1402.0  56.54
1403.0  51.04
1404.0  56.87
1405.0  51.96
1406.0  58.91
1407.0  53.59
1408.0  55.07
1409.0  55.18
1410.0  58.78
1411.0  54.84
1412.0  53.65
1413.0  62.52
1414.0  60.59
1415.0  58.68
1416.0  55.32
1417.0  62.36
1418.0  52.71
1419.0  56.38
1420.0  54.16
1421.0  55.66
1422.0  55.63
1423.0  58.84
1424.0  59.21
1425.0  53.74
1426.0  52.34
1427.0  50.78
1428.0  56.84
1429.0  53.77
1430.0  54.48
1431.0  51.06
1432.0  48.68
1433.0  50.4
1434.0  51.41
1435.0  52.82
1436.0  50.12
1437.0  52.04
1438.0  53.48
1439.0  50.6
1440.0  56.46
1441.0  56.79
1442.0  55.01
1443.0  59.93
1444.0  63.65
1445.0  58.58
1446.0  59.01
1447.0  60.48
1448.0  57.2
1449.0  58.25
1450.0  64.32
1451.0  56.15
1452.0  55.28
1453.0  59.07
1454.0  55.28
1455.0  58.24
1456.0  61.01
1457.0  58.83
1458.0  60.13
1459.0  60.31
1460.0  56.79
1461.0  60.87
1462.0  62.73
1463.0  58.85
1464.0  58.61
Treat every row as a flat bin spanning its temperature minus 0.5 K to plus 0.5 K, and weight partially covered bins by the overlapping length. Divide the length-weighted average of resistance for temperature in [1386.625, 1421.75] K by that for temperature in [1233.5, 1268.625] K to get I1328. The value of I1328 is 1.53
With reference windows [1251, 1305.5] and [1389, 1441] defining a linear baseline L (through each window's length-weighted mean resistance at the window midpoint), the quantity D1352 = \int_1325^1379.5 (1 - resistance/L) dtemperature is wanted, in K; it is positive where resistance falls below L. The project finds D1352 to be -2.8 K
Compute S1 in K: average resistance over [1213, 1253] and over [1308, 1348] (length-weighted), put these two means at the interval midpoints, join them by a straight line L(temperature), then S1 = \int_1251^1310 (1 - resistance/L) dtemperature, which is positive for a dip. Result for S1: 9.5 K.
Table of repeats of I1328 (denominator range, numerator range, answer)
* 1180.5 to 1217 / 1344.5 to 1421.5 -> 1.24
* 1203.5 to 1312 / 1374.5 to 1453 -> 1.45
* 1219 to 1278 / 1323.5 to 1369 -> 1.21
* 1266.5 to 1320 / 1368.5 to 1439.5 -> 1.55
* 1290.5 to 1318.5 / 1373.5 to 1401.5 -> 1.49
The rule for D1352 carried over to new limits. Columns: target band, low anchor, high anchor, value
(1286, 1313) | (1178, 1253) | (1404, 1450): 6.4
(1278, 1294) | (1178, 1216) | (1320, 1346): 2.0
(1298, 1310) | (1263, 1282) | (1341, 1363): 0.4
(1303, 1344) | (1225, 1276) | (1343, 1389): 8.1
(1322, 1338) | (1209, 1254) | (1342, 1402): 4.1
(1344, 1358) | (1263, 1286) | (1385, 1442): -0.6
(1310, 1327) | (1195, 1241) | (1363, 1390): 4.9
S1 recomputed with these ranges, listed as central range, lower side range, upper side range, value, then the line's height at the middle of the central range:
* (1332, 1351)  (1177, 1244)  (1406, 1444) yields 3.12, 50.8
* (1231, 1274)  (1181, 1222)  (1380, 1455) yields 9.55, 46.5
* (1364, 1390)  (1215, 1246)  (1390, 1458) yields -1.48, 52.9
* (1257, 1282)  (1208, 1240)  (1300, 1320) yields 5.70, 40.6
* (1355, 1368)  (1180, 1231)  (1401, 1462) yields -0.74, 52.5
